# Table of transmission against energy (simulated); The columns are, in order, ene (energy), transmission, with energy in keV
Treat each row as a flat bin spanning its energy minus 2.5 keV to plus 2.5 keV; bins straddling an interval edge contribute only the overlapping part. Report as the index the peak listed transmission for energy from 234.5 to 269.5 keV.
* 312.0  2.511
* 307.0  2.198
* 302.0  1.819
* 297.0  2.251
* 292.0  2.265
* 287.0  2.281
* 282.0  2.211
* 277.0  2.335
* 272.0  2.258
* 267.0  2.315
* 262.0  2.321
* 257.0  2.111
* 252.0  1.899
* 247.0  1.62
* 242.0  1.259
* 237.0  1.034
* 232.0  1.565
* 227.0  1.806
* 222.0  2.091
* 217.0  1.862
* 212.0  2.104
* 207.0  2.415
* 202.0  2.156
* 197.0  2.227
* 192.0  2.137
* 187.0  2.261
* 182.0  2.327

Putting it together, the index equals 2.321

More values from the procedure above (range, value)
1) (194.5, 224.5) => 2.415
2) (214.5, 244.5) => 2.091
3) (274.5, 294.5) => 2.335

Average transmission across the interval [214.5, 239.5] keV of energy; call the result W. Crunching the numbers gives 1.67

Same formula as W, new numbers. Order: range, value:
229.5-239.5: 1.3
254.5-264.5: 2.22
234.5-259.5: 1.58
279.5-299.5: 2.25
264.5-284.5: 2.28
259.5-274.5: 2.3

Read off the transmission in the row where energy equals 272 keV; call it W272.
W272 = 2.258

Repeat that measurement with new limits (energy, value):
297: 2.251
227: 1.806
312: 2.511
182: 2.327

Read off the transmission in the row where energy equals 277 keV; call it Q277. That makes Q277 2.335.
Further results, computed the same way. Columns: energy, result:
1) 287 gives 2.281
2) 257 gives 2.111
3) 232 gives 1.565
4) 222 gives 2.091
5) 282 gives 2.211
